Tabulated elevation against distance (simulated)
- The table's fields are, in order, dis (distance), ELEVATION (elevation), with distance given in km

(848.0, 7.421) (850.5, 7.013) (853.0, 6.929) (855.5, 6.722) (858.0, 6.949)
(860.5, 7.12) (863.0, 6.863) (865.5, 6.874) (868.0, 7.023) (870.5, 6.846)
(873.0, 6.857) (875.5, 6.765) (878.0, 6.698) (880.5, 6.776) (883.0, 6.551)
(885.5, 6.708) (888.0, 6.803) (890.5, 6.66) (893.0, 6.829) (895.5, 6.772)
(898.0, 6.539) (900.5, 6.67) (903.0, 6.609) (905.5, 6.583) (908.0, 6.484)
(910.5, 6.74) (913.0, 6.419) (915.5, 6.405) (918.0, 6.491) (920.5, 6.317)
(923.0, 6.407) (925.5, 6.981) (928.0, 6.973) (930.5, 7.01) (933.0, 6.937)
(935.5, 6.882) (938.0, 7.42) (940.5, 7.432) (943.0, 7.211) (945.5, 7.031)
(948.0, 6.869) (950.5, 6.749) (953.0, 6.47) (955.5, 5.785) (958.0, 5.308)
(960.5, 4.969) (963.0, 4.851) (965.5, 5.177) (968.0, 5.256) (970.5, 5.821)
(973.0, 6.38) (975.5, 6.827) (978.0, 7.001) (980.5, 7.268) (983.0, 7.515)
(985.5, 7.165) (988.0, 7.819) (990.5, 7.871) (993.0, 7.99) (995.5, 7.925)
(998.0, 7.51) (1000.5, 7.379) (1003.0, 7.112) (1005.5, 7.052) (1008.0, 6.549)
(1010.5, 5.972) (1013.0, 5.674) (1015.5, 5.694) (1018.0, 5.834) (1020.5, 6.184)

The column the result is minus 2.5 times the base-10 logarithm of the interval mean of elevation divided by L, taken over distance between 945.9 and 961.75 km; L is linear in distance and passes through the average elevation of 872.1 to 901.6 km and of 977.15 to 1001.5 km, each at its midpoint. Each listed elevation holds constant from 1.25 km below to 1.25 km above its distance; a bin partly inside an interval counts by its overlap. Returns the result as 0.19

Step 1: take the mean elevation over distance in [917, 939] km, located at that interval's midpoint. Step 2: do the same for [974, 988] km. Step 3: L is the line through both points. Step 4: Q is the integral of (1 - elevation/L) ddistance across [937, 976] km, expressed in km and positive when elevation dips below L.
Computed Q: 4.52 km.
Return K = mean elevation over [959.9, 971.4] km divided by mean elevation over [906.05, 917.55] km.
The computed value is 0.80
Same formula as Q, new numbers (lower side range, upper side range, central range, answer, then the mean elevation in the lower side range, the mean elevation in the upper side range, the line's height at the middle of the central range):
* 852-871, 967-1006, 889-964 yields 4.9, 6.92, 7.13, 7.03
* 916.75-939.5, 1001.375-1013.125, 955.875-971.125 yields 3.4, 6.83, 6.58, 6.72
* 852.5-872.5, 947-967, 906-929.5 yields -1.3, 6.91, 5.75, 6.23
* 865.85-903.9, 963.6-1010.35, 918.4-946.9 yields -0.5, 6.74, 6.93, 6.83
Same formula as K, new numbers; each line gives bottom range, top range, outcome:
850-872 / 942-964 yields 0.89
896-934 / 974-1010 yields 1.10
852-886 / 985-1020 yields 1.02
